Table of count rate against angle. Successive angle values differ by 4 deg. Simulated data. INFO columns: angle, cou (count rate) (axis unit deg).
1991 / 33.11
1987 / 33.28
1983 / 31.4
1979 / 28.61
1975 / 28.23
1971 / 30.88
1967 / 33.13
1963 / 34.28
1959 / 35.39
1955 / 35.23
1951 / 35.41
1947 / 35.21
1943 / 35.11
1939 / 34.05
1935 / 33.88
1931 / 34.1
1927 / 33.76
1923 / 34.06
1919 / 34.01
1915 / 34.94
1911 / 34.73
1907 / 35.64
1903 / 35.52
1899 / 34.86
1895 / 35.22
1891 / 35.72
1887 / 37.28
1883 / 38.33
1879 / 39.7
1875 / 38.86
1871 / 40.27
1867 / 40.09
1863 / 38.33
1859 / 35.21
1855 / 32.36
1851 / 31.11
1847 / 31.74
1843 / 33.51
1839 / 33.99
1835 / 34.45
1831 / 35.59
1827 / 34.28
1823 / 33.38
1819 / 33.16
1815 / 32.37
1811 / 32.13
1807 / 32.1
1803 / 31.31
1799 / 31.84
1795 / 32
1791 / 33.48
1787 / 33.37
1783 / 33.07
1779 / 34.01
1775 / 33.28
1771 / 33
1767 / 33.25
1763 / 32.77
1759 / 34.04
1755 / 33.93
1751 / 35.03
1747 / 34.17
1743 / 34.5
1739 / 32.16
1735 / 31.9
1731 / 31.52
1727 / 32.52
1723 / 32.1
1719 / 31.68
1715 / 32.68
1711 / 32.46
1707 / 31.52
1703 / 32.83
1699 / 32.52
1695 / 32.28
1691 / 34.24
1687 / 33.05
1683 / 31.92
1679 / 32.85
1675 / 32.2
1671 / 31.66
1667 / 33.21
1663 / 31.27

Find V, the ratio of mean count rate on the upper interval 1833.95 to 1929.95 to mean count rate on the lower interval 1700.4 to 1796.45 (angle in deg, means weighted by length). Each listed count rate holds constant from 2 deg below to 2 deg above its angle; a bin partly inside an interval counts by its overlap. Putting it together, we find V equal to 1.1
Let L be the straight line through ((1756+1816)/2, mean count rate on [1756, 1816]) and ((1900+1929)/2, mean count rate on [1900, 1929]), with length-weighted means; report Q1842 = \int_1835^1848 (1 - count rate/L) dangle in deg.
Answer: 0.1 deg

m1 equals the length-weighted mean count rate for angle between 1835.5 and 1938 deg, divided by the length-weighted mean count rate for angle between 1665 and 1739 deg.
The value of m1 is 1.09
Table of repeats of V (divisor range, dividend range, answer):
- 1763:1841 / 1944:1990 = 0.99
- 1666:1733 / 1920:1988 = 1.03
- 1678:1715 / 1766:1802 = 1.01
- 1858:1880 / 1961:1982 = 0.80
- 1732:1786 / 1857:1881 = 1.16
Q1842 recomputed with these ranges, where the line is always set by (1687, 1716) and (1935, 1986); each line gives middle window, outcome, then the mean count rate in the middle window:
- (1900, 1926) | -1.4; 34.8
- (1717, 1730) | 0.3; 32.1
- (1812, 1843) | -0.9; 33.8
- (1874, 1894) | -2.9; 37.8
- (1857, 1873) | -2.7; 38.5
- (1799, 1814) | 0.4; 31.9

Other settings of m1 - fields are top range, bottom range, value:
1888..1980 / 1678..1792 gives 1.03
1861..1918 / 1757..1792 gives 1.11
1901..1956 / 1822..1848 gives 1.02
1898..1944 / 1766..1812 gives 1.05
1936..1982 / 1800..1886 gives 0.95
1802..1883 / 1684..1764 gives 1.06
